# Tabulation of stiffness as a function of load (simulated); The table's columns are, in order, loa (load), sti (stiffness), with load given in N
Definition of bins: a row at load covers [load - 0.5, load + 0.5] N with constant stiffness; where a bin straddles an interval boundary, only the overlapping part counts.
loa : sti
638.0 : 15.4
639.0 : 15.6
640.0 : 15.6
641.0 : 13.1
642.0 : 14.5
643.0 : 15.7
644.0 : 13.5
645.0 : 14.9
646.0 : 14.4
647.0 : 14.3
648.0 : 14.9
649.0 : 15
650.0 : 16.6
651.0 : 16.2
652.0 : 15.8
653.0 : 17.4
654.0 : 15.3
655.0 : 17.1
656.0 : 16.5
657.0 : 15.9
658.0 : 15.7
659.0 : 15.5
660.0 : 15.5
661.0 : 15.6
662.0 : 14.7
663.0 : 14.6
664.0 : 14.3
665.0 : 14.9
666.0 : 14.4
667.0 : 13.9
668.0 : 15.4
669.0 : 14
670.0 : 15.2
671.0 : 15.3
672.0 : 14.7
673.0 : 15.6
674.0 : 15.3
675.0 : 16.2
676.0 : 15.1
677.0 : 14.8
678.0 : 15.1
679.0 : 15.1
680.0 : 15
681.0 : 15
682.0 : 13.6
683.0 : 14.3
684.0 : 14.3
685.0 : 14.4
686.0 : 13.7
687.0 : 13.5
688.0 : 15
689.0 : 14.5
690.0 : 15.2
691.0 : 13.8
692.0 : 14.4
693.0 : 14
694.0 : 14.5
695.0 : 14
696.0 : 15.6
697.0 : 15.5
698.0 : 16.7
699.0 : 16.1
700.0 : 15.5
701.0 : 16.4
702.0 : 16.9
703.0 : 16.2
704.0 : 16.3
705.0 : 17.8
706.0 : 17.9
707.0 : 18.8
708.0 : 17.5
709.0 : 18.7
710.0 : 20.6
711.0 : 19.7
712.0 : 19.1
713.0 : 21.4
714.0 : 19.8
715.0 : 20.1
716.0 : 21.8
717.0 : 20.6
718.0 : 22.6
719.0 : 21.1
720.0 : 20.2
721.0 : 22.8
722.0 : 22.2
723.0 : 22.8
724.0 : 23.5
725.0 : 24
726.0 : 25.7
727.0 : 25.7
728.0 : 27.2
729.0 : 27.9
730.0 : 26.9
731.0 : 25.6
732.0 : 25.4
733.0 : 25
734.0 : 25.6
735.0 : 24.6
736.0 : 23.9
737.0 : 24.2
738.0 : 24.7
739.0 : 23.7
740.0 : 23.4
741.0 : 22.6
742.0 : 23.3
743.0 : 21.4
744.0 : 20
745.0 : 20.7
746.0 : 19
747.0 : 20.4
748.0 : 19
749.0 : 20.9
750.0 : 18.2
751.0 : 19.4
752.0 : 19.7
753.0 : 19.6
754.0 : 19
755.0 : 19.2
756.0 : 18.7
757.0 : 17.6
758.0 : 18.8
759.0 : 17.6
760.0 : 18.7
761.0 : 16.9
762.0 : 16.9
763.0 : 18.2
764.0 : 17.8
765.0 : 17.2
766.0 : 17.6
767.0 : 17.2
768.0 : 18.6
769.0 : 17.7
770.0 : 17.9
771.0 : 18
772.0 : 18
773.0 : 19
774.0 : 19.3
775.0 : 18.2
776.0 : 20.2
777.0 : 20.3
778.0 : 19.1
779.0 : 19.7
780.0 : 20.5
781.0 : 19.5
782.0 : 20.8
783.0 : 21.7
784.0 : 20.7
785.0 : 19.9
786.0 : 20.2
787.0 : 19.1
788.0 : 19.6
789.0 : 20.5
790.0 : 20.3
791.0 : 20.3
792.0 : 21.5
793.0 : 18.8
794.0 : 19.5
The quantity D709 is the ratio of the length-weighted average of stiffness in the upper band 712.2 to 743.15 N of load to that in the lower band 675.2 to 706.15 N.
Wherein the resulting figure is 1.6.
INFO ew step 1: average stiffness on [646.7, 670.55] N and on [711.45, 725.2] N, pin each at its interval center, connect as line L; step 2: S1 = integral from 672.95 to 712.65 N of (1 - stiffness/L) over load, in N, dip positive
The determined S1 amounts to 6.49 N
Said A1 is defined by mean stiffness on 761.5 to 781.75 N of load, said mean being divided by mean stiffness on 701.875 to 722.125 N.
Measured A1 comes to 0.9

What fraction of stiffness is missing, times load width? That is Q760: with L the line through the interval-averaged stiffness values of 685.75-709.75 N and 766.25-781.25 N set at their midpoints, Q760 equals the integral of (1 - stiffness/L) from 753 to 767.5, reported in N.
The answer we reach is 0.2 N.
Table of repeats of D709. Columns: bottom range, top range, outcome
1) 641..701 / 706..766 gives 1.41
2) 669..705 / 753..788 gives 1.25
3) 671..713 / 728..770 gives 1.32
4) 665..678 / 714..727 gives 1.49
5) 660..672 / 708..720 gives 1.38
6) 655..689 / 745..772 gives 1.24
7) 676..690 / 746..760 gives 1.31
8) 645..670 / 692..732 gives 1.31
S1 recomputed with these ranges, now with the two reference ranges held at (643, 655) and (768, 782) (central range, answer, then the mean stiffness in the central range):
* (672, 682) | 0.66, 15.1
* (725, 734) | -4.20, 26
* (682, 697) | 1.99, 14.4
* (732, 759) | -4.57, 21.3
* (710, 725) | -3.39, 21.3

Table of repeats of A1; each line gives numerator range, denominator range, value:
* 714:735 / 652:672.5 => 1.55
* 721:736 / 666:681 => 1.67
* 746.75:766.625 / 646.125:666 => 1.19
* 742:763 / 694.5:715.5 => 1.09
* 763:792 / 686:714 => 1.17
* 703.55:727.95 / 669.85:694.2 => 1.43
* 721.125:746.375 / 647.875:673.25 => 1.56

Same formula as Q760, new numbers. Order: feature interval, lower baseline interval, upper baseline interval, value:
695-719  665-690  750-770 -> -3.4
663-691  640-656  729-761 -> 4.0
